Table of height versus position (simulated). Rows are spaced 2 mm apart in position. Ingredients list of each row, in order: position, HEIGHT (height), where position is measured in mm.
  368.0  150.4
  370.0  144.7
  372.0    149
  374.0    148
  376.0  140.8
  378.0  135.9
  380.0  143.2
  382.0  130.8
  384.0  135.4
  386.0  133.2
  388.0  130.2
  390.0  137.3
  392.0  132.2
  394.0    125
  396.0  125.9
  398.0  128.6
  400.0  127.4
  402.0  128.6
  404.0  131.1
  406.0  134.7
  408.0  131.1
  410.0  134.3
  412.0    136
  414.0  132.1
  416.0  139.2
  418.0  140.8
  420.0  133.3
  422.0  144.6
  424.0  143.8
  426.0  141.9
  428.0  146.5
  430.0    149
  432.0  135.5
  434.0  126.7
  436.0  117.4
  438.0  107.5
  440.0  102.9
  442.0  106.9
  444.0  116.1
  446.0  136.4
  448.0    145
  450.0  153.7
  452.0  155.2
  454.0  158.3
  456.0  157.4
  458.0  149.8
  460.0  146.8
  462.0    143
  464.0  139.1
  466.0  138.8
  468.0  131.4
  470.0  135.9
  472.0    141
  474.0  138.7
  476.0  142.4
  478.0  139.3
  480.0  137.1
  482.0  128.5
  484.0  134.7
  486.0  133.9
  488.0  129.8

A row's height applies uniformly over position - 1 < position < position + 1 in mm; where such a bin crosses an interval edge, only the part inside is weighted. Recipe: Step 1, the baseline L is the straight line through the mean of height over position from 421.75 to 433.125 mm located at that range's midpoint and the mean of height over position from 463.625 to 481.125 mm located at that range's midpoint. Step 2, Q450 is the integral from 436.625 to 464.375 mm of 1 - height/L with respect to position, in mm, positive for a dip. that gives 0.8 mm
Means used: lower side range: 143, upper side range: 138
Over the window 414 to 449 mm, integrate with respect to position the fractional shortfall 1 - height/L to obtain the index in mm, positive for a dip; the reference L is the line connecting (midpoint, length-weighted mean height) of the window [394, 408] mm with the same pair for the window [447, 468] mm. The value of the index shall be 1.9 mm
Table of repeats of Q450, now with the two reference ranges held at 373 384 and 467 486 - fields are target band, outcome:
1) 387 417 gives 1.5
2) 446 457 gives -1.2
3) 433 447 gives 2.2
